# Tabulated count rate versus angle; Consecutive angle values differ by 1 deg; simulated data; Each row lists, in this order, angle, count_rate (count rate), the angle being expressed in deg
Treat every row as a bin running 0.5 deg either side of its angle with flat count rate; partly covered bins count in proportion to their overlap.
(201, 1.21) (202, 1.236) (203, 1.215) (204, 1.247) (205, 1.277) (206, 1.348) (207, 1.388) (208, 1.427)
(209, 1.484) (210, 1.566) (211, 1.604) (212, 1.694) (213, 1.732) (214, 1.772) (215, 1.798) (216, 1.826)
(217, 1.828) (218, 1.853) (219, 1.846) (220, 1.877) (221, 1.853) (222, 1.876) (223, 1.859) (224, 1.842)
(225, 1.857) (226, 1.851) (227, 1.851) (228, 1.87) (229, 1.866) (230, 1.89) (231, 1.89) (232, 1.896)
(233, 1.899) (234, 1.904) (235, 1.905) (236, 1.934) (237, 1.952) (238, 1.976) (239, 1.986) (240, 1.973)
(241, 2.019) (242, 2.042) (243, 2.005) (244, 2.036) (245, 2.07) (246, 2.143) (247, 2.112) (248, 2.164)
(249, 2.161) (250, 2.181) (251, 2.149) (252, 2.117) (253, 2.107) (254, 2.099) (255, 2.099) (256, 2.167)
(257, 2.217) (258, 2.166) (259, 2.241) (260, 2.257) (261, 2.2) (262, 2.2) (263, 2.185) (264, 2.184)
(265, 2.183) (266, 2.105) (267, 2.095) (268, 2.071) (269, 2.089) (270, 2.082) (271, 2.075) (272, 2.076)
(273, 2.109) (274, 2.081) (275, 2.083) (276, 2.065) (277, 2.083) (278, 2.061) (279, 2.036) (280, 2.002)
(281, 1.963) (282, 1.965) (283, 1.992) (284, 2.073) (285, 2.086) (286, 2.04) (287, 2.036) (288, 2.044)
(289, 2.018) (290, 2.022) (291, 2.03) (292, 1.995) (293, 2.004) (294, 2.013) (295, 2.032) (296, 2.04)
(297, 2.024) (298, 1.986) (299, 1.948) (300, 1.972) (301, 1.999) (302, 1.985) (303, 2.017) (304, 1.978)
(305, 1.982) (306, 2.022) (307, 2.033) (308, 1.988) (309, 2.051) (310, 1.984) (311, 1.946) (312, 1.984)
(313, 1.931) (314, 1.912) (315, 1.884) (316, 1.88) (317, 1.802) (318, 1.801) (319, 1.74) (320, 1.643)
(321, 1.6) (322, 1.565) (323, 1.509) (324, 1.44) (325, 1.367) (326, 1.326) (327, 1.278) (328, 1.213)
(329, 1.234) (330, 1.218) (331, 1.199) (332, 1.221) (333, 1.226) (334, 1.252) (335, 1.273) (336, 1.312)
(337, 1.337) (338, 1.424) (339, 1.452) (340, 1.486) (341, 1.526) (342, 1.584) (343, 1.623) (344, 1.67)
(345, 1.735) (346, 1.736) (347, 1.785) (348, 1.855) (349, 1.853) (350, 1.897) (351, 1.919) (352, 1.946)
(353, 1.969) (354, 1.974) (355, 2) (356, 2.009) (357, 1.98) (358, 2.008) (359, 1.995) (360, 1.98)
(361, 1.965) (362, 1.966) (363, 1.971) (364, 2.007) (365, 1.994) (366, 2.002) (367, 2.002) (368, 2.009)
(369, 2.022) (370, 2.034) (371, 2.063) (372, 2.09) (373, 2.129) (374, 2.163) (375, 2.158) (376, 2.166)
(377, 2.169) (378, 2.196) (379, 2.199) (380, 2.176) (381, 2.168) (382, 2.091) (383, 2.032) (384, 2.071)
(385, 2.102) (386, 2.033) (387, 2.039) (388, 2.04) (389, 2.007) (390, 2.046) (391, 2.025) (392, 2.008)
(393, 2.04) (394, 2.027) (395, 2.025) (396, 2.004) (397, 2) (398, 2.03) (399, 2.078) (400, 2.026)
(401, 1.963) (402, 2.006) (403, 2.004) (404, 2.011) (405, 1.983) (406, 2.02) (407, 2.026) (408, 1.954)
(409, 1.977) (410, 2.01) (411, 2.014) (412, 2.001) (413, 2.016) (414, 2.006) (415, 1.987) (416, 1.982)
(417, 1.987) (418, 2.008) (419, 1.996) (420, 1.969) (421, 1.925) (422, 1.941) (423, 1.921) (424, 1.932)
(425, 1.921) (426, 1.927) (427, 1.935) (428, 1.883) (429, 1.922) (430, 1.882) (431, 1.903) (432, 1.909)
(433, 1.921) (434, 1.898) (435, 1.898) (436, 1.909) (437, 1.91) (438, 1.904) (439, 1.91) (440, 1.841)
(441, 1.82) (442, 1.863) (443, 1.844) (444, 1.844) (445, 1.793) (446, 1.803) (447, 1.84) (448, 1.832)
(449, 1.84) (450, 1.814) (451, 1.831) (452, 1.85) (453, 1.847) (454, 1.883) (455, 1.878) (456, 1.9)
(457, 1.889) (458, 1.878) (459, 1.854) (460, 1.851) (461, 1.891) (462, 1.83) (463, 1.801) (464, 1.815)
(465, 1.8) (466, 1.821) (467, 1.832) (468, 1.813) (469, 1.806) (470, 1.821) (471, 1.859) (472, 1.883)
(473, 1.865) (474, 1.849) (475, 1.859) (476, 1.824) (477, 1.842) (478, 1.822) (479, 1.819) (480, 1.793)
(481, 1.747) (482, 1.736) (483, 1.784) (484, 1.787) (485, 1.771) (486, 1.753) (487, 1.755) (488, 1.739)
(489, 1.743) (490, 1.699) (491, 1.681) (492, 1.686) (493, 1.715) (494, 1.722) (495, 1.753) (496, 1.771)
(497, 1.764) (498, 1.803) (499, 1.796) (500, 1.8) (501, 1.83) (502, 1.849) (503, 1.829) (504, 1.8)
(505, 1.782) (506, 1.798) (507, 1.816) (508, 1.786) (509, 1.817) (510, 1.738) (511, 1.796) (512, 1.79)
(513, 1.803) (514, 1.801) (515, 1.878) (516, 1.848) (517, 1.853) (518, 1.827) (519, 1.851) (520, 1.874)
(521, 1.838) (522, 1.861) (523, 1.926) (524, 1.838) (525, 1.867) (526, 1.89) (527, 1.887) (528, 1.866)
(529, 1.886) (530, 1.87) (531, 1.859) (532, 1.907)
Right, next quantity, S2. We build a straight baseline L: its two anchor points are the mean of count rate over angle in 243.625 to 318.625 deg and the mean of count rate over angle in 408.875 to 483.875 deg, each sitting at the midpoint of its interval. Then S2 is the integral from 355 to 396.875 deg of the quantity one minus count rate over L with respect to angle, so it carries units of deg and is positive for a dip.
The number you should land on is -2.1 deg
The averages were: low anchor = 2.05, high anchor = 1.88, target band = 2.05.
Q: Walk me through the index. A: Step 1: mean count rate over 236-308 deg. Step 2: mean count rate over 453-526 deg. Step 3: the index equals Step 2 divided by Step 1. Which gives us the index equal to 0.88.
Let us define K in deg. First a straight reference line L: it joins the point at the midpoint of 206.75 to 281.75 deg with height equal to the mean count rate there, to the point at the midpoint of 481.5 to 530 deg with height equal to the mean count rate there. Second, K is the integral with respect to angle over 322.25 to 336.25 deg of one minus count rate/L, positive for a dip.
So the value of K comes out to 4.6 deg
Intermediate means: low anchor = 1.98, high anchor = 1.8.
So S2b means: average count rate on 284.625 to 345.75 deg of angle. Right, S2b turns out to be 1.74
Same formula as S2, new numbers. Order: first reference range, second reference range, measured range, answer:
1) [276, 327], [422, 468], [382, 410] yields -2.1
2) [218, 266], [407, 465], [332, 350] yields 3.9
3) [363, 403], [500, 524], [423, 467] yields 1.8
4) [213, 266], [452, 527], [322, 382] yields 4.5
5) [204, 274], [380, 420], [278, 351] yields 7.8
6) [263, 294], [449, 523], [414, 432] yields -0.5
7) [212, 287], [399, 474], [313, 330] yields 3.4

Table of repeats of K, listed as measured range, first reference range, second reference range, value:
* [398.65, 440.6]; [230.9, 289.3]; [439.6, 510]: -1.8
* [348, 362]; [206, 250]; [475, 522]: -1.0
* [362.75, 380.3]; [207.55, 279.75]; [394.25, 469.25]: -1.3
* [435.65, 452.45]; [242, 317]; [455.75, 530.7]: 0.2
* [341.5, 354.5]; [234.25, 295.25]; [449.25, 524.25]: 1.1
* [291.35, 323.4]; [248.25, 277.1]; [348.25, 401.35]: 2.8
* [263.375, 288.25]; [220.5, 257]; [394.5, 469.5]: -1.1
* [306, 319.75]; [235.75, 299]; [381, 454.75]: 0.8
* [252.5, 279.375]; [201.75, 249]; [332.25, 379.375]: -4.5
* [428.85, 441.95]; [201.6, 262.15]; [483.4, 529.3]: -0.5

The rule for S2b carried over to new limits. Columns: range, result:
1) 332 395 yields 1.9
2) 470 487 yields 1.81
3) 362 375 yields 2.04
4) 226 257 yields 2.02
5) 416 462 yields 1.89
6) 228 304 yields 2.05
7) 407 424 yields 1.98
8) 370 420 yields 2.05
